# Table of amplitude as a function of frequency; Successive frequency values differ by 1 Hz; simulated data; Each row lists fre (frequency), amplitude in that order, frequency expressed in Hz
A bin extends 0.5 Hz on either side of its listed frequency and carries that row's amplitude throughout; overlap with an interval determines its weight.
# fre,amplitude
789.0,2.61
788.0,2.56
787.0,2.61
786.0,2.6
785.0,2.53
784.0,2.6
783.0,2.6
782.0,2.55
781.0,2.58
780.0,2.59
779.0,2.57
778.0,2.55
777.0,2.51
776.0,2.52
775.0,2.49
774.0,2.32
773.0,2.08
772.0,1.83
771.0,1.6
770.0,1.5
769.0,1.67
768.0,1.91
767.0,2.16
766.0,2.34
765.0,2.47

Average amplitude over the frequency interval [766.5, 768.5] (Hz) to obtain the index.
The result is 2.04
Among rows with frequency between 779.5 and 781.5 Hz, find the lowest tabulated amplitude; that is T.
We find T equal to 2.58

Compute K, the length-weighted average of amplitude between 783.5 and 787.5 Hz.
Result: 2.58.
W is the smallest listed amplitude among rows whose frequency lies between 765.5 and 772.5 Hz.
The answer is 1.5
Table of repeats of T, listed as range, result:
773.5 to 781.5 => 2.32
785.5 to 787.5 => 2.6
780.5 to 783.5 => 2.55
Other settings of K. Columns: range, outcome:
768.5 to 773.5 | 1.74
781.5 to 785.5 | 2.57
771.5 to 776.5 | 2.25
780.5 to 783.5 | 2.58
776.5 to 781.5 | 2.56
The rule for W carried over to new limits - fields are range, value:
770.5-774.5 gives 1.6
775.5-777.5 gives 2.51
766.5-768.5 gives 1.91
